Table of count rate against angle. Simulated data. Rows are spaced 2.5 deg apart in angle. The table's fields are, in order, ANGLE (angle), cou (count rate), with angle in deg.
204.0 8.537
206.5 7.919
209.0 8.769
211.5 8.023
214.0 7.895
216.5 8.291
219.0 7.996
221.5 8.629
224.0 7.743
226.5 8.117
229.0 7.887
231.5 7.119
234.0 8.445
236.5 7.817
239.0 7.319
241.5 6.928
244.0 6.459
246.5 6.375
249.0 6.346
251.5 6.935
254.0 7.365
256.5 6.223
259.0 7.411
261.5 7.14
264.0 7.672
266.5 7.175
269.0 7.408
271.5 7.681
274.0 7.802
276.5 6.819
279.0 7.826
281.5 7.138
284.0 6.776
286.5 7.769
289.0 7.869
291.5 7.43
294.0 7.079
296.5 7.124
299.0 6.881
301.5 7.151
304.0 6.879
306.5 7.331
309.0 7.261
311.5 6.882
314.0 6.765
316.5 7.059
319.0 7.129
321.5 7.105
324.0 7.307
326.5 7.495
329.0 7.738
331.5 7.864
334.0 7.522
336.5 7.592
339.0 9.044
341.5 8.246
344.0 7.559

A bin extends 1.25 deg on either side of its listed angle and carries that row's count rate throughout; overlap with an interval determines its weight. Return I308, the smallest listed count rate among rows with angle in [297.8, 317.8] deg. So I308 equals 6.765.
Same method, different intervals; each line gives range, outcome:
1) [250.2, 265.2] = 6.223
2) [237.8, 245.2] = 6.459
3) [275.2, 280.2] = 6.819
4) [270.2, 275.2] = 7.681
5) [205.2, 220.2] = 7.895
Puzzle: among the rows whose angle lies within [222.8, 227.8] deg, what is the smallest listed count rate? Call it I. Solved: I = 7.743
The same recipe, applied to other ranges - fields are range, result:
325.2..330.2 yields 7.495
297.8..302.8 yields 6.881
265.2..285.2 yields 6.776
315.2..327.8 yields 7.059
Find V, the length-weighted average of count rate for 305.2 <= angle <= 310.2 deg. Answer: 7.29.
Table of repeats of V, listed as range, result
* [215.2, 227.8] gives 8.15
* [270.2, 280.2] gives 7.53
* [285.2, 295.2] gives 7.54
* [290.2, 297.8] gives 7.21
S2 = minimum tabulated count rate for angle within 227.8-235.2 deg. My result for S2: 7.119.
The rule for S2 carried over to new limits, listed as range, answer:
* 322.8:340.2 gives 7.307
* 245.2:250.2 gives 6.346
